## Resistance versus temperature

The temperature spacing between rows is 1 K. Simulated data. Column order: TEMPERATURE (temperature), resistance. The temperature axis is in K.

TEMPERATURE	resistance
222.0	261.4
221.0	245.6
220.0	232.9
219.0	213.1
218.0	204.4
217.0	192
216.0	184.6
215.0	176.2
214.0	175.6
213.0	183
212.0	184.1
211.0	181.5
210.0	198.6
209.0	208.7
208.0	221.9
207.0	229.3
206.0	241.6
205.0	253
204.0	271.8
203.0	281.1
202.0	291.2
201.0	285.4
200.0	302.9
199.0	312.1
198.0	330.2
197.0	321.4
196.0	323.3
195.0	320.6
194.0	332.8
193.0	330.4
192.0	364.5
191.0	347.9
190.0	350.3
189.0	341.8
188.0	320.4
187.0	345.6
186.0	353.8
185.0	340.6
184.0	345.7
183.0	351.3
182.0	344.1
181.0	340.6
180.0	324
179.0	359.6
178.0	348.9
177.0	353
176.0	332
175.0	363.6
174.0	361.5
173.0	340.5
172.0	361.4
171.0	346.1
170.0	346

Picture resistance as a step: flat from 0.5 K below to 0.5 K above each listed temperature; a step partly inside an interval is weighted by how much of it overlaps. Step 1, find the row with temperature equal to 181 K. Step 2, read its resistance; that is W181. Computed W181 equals 340.6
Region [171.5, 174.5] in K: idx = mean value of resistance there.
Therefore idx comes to 354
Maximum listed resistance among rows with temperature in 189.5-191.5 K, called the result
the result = 350.3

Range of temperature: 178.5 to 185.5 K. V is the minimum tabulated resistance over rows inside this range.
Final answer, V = 324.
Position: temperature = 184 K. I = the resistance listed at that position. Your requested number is 345.7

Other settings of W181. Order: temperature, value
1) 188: 320.4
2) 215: 176.2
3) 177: 353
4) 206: 241.6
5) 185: 340.6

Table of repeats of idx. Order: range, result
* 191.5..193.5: 347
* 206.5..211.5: 208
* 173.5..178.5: 352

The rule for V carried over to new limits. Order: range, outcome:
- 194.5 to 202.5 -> 285.4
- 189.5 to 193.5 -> 330.4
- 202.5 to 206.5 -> 241.6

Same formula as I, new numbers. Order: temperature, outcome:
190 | 350.3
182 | 344.1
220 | 232.9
